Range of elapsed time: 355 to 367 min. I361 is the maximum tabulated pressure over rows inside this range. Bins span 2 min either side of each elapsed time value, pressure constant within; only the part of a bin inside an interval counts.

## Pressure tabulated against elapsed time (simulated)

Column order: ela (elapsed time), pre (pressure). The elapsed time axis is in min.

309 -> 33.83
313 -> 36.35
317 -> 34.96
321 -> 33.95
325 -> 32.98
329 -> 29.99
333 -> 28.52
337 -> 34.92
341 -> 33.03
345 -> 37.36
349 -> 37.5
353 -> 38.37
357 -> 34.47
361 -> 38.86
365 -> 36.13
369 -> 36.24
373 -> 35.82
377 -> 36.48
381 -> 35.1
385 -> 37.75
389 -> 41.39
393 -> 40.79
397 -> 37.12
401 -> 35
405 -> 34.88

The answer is 38.86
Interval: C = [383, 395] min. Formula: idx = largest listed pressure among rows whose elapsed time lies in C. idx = 41.39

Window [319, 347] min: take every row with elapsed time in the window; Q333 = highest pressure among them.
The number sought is 37.36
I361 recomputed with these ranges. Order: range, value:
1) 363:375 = 36.24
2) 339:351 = 37.5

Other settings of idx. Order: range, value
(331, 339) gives 34.92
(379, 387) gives 37.75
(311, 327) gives 36.35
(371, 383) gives 36.48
